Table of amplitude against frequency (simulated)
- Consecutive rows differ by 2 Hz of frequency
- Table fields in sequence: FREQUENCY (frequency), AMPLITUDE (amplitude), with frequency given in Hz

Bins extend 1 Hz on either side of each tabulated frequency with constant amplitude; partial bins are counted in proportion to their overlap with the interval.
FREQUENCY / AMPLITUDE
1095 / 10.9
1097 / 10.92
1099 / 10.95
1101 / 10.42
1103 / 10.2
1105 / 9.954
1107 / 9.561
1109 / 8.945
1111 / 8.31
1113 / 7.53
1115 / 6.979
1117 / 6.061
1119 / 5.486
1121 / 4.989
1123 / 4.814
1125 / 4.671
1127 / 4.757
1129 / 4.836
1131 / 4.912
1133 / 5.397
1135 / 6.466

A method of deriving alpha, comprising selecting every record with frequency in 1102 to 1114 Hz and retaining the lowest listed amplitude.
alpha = 7.53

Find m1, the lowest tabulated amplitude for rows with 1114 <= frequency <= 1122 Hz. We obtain 4.989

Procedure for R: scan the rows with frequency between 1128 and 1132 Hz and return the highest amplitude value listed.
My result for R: 4.912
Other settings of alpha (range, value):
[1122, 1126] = 4.671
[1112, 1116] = 6.979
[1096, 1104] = 10.2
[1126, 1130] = 4.757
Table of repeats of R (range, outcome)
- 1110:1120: 8.31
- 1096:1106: 10.95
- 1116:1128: 6.061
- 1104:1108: 9.954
